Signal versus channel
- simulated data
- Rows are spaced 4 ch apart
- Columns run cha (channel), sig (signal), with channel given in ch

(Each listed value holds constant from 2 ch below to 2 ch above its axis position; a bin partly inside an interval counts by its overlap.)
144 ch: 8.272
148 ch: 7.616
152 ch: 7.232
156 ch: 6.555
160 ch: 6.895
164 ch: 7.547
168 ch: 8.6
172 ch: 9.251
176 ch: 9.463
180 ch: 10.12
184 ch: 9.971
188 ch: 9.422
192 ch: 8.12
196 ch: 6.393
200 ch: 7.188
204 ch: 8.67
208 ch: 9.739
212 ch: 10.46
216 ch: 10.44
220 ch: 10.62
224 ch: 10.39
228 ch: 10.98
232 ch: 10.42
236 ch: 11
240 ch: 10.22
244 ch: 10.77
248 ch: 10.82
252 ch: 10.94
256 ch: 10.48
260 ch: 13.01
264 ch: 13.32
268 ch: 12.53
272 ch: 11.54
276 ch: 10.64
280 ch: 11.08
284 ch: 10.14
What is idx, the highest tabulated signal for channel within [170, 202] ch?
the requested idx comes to 10.12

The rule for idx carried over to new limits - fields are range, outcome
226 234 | 10.98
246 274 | 13.32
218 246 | 11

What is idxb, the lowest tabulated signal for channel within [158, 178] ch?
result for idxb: 6.895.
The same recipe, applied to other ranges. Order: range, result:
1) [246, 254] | 10.82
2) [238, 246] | 10.22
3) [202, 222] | 8.67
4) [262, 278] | 10.64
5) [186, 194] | 8.12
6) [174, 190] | 9.422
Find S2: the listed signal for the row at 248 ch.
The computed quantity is 10.82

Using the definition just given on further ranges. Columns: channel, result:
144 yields 8.272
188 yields 9.422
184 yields 9.971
